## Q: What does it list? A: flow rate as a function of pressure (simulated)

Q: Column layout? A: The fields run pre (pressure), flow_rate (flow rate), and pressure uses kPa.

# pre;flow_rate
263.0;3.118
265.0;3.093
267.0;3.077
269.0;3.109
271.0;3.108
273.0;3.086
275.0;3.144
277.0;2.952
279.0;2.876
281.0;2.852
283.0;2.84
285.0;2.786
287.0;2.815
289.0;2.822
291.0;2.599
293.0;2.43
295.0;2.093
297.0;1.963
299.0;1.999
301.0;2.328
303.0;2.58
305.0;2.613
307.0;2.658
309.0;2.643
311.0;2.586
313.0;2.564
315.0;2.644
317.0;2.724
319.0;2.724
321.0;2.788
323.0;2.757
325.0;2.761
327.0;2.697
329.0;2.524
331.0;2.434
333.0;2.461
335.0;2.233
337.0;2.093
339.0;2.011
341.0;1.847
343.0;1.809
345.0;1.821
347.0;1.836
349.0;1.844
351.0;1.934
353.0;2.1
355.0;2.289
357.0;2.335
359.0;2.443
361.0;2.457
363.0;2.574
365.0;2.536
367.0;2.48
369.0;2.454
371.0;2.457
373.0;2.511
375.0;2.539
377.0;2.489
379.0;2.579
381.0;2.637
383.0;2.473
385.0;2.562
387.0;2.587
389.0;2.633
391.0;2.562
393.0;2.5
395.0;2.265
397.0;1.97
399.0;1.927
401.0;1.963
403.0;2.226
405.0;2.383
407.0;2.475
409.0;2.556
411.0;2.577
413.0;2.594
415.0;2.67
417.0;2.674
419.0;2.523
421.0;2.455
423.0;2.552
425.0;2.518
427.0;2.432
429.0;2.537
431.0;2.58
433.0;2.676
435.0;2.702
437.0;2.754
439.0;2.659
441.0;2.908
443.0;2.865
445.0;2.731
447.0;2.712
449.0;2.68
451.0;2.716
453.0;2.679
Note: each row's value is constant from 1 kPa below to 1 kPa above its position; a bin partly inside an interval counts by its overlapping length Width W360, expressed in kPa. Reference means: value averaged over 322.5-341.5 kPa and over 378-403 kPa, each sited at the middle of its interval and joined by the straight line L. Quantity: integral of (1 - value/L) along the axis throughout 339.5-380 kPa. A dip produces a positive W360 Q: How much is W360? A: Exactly 2.0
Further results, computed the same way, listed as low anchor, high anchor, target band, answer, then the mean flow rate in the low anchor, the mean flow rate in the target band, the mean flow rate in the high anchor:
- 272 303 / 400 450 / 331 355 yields 5.36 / 2.64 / 2.03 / 2.58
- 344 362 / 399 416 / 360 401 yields -3.47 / 2.12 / 2.45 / 2.4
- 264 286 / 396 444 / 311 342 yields 3.69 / 2.99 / 2.49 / 2.51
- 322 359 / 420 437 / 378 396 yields -0.99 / 2.22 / 2.53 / 2.57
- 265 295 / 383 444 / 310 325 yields 0.44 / 2.87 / 2.69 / 2.51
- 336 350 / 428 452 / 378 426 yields -1.35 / 1.89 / 2.45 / 2.71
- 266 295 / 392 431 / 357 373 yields 0.60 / 2.87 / 2.48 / 2.41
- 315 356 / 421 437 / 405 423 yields -0.18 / 2.29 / 2.55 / 2.58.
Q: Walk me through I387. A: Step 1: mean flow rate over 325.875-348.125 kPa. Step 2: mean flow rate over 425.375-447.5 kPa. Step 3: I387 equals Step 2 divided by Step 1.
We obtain 1.2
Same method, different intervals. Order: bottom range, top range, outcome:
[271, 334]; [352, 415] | 0.92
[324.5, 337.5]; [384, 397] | 1.01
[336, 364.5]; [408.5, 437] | 1.23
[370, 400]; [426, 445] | 1.10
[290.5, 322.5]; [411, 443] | 1.05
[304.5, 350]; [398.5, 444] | 1.06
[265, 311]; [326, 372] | 0.83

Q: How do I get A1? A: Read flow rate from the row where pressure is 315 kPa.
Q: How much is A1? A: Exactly 2.644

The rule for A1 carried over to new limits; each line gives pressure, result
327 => 2.697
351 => 1.934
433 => 2.676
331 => 2.434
